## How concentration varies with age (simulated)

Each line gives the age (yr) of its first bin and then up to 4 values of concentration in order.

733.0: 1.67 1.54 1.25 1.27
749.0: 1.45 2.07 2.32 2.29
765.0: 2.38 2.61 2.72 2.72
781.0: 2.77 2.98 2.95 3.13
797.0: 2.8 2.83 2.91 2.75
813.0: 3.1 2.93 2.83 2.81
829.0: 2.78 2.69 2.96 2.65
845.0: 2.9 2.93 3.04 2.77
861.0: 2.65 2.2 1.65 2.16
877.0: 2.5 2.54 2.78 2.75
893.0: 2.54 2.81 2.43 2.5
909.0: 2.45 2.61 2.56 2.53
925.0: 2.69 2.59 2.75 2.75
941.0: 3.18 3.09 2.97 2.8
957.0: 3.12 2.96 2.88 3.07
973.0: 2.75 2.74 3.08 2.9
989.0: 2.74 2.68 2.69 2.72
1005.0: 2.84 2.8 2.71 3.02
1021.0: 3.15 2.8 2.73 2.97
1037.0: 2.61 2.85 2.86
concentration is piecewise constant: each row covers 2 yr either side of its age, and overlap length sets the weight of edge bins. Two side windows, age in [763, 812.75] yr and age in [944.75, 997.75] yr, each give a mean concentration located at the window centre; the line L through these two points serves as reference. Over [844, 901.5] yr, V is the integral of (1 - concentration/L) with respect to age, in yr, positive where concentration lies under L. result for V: 5.45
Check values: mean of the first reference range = 2.81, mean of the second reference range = 2.89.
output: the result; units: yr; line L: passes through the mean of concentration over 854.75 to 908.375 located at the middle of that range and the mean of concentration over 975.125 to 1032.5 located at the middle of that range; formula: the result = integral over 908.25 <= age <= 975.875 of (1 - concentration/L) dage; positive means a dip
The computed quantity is -4.0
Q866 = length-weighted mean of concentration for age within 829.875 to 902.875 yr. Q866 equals 2.61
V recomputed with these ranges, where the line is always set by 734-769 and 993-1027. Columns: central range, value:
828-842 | -3.88 yr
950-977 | -2.65 yr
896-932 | -1.48 yr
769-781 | -4.67 yr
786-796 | -4.97 yr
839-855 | -4.75 yr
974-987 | -0.83 yr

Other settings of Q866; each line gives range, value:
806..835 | 2.84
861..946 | 2.57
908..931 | 2.58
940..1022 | 2.89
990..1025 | 2.82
